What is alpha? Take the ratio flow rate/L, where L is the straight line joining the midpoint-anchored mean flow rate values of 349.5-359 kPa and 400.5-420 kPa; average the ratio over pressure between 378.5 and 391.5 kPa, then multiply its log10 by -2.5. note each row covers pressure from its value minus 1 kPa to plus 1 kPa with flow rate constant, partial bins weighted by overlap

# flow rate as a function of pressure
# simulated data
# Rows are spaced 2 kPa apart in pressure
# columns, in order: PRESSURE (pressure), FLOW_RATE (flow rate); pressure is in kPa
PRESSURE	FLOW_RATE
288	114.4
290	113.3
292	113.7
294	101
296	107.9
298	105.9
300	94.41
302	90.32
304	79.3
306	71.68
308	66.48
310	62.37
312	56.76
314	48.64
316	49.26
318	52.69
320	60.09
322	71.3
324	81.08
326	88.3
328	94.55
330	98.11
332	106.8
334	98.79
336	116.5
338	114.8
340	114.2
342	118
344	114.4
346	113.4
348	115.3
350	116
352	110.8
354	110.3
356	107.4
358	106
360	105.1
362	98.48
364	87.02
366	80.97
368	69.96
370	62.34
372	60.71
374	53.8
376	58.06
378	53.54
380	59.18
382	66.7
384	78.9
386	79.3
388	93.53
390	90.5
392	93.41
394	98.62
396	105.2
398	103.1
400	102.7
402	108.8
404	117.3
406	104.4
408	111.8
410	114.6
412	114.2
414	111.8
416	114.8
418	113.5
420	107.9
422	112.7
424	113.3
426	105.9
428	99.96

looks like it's 0.39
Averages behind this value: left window 110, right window 112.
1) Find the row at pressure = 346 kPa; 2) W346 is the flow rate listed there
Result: 113.4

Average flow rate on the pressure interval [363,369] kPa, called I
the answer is 79.3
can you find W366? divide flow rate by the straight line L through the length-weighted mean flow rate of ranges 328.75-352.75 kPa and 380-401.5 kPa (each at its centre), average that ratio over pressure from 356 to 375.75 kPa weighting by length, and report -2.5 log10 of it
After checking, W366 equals 0.24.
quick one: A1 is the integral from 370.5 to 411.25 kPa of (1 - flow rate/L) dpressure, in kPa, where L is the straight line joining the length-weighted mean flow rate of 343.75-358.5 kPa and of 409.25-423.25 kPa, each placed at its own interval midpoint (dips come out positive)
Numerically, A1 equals 9.0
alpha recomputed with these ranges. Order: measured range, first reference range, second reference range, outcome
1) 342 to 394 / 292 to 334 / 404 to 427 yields 0.10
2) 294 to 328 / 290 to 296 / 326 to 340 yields 0.38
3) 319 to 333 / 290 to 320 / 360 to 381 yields -0.13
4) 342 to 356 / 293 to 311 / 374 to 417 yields -0.25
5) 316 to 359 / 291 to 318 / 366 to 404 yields -0.23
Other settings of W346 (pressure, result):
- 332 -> 106.8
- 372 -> 60.71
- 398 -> 103.1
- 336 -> 116.5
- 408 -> 111.8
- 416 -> 114.8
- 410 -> 114.6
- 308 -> 66.48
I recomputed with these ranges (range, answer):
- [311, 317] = 51.6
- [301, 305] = 84.8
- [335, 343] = 116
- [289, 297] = 109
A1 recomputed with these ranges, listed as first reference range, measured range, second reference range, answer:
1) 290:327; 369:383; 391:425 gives 5.6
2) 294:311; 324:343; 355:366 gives -2.3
